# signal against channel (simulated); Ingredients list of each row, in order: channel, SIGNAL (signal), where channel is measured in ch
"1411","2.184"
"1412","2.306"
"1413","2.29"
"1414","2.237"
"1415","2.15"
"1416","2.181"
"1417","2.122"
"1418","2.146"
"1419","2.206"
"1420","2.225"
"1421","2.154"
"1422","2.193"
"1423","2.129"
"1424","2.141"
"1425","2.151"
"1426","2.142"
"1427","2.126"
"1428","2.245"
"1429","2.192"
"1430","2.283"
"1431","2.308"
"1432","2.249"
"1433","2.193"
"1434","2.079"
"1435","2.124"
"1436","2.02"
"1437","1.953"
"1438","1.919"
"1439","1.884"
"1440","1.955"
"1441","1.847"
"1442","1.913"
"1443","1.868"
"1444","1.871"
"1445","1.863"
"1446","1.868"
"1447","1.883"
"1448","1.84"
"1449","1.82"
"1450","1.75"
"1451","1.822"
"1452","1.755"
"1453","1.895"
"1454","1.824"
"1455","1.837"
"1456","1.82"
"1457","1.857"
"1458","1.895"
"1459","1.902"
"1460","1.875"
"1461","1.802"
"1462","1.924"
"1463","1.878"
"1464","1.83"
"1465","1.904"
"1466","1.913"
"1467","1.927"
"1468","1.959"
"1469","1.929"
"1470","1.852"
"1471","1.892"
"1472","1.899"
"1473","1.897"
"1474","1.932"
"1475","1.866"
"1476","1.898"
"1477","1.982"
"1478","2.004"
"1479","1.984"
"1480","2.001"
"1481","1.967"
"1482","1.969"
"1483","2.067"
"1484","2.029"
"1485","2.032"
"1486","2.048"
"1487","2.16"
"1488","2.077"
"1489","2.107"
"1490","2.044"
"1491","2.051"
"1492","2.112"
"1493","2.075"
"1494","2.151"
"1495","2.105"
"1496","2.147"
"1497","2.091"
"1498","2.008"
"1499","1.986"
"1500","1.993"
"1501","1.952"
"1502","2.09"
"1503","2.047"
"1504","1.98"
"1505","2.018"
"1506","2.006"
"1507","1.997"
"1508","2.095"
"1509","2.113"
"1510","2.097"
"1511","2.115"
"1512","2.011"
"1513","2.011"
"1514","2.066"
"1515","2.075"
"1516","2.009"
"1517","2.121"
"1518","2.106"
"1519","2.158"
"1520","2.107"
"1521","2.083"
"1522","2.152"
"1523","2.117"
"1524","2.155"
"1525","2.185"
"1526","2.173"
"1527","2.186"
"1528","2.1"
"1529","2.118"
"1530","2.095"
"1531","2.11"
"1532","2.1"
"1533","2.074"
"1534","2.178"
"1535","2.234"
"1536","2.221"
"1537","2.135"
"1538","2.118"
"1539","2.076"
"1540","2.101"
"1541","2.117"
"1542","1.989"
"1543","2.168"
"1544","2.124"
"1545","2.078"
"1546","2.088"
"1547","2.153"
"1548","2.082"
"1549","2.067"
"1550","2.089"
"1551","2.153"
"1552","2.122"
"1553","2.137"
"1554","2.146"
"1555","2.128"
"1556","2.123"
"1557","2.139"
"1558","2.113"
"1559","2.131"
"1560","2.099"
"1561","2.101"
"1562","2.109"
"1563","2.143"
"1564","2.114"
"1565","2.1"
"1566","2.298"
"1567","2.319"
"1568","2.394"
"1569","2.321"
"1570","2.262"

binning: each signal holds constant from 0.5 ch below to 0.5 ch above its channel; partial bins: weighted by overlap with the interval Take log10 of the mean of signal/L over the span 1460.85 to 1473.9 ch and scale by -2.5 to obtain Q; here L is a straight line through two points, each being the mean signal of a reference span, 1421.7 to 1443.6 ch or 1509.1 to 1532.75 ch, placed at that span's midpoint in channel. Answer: 0.107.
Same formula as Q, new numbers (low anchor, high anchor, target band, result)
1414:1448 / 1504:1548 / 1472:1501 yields 0.04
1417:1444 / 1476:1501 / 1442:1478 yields 0.11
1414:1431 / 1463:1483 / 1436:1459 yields 0.11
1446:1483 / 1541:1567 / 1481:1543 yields -0.04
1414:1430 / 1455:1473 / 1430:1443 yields 0.02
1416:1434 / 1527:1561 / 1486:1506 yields 0.04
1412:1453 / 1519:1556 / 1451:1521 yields 0.05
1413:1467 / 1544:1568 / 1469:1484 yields 0.05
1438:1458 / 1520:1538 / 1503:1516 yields 0.01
